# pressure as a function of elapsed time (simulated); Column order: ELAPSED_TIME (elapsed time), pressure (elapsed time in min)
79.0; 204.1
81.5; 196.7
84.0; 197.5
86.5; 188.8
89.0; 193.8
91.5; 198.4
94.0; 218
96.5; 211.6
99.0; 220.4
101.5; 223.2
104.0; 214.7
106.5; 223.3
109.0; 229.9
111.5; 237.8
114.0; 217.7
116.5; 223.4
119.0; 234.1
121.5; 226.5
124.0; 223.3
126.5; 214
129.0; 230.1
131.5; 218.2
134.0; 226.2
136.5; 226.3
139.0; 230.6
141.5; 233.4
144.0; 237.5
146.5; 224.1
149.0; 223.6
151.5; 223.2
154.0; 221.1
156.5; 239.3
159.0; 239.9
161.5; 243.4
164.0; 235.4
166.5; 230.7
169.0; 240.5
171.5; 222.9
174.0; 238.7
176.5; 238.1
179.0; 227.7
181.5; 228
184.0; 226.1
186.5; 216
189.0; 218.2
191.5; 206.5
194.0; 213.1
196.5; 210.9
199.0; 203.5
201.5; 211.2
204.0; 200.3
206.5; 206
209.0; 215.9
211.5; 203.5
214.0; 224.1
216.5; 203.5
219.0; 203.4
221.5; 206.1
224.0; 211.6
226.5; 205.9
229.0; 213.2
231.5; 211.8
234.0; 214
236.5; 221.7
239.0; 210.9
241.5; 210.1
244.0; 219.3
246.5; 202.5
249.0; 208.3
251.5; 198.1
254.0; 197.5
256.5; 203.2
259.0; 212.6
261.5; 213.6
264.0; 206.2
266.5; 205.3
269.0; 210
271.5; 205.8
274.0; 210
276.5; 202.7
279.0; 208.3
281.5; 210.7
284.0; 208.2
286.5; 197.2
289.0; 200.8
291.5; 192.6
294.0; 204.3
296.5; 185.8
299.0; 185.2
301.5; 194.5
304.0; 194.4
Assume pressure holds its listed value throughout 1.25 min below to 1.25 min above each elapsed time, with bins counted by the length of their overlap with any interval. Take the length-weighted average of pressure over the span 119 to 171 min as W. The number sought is 229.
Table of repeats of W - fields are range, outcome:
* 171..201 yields 221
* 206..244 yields 211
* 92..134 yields 223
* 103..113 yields 226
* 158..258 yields 216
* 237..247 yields 212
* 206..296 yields 208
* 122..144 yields 226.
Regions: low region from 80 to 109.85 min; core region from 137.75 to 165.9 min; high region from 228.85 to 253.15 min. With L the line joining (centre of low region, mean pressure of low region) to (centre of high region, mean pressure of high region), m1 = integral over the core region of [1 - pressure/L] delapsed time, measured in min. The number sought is -2.96 min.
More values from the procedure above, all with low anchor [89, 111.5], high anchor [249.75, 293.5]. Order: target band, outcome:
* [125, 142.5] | -0.9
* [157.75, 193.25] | -2.9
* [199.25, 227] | 0.1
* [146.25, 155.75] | -0.5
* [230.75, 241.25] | -0.3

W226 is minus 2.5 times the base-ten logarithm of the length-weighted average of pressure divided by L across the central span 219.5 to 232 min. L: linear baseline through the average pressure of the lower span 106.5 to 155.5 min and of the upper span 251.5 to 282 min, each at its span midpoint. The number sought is 0.02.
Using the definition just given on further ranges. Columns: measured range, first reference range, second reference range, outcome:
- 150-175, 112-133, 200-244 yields -0.07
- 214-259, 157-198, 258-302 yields 0.02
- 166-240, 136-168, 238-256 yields 0.01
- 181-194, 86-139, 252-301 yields -0.03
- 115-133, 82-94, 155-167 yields -0.03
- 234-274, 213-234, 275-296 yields -0.01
